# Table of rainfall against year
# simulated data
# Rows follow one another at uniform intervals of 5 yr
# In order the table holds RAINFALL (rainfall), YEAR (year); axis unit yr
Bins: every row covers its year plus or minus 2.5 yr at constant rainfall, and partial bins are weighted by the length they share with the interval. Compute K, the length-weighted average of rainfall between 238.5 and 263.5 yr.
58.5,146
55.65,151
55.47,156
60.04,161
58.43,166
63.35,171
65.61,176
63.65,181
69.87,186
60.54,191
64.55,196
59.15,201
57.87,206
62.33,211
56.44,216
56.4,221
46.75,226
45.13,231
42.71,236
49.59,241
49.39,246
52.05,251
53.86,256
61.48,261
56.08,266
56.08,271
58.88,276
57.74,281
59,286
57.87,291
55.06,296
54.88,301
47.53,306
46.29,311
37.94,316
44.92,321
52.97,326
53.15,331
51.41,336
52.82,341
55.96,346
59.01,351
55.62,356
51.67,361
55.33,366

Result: 53.3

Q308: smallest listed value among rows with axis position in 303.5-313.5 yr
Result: 46.29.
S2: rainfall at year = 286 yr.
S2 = 59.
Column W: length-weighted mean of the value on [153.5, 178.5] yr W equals 60.6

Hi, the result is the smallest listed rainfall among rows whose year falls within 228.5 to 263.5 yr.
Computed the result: 42.71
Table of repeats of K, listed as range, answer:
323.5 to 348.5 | 53.3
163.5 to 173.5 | 60.9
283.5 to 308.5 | 54.9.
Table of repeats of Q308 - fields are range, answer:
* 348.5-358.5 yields 55.62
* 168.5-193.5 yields 60.54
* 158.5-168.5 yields 58.43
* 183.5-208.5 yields 57.87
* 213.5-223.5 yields 56.4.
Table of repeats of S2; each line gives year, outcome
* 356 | 55.62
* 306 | 47.53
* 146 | 58.5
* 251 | 52.05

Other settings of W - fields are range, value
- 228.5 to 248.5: 46.7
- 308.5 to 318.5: 42.1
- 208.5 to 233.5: 53.4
